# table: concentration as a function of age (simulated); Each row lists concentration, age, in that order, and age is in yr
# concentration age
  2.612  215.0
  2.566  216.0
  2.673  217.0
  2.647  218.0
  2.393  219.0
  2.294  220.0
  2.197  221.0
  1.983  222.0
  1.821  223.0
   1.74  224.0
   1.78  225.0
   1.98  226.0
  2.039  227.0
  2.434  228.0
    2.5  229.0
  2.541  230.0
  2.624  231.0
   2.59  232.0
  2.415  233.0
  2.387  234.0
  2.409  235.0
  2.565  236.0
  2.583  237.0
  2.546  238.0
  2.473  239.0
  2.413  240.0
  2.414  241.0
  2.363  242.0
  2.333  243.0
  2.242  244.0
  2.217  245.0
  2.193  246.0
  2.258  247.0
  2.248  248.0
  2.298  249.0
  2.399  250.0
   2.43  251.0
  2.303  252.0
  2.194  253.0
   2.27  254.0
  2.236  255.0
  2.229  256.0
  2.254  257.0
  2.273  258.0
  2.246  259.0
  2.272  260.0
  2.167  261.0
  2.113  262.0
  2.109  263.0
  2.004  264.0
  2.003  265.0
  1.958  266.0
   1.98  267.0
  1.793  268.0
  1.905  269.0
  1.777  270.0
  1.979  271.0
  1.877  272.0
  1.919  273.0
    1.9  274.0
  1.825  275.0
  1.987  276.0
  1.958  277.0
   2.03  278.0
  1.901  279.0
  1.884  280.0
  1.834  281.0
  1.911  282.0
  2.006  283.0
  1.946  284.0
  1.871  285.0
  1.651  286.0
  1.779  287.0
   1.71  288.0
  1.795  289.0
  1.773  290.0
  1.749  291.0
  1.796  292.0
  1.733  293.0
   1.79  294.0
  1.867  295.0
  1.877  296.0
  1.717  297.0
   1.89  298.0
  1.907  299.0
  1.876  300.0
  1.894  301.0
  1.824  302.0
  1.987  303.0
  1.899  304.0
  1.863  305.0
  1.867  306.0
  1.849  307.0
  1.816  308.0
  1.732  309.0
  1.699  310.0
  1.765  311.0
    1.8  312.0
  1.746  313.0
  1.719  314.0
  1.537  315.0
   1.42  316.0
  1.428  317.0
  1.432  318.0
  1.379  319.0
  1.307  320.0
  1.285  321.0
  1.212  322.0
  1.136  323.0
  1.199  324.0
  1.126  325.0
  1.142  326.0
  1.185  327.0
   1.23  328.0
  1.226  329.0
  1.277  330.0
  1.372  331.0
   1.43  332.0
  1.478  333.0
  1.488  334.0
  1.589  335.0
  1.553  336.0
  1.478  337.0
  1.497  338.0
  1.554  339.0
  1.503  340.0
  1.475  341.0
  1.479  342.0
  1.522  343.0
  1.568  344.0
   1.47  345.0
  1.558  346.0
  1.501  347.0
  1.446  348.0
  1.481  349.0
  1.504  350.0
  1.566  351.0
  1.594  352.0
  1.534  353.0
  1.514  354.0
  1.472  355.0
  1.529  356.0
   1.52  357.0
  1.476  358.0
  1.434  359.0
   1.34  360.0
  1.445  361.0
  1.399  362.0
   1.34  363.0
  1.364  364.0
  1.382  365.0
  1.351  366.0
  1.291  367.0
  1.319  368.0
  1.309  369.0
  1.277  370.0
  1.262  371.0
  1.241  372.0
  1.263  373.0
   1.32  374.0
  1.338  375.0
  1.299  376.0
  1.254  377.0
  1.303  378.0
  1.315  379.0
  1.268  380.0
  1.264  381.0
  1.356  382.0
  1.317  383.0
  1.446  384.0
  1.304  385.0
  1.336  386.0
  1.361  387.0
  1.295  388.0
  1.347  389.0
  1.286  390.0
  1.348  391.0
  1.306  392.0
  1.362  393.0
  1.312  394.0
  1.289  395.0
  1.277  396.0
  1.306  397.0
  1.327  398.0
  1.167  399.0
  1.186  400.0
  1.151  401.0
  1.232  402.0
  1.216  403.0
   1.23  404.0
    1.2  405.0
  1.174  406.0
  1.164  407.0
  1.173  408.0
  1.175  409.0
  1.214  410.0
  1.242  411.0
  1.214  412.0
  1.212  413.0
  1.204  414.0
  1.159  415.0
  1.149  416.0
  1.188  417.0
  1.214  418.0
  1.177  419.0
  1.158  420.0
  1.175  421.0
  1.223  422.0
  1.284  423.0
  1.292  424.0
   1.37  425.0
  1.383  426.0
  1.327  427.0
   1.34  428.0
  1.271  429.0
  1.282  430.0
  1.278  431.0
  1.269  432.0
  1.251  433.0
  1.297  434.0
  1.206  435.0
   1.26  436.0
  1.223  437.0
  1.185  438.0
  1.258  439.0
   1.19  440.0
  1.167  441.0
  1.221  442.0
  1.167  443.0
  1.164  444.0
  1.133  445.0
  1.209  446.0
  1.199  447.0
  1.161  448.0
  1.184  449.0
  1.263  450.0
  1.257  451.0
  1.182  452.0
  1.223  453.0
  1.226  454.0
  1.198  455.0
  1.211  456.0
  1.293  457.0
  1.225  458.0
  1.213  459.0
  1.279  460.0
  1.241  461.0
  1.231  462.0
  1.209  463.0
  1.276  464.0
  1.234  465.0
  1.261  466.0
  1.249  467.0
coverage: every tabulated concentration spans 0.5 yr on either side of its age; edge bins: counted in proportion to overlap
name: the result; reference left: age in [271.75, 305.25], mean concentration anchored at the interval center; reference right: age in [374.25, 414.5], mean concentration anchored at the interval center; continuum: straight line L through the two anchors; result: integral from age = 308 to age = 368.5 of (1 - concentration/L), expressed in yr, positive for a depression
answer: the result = 4.9 yr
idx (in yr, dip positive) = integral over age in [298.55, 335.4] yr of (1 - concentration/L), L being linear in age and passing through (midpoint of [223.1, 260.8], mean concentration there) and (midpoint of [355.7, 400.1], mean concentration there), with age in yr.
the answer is 4.8 yr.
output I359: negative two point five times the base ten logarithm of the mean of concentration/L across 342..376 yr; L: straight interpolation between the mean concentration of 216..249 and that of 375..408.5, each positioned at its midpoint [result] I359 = 0.06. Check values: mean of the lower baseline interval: 2.33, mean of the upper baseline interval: 1.28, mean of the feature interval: 1.42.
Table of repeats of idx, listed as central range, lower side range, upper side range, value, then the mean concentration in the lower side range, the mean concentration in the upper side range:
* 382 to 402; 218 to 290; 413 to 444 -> 1.77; 2.14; 1.24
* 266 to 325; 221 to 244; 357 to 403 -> 4.22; 2.31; 1.32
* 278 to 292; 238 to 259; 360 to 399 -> 1.34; 2.31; 1.32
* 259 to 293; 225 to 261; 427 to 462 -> 3.80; 2.34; 1.23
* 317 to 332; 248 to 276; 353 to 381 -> 3.58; 2.1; 1.36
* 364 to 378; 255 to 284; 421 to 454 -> 2.18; 2.01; 1.24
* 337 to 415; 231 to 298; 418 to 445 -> 9.08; 2.09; 1.24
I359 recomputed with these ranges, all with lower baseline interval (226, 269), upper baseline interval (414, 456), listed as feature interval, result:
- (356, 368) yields 0.17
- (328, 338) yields 0.25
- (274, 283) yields 0.10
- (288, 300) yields 0.12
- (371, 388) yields 0.18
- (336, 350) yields 0.16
